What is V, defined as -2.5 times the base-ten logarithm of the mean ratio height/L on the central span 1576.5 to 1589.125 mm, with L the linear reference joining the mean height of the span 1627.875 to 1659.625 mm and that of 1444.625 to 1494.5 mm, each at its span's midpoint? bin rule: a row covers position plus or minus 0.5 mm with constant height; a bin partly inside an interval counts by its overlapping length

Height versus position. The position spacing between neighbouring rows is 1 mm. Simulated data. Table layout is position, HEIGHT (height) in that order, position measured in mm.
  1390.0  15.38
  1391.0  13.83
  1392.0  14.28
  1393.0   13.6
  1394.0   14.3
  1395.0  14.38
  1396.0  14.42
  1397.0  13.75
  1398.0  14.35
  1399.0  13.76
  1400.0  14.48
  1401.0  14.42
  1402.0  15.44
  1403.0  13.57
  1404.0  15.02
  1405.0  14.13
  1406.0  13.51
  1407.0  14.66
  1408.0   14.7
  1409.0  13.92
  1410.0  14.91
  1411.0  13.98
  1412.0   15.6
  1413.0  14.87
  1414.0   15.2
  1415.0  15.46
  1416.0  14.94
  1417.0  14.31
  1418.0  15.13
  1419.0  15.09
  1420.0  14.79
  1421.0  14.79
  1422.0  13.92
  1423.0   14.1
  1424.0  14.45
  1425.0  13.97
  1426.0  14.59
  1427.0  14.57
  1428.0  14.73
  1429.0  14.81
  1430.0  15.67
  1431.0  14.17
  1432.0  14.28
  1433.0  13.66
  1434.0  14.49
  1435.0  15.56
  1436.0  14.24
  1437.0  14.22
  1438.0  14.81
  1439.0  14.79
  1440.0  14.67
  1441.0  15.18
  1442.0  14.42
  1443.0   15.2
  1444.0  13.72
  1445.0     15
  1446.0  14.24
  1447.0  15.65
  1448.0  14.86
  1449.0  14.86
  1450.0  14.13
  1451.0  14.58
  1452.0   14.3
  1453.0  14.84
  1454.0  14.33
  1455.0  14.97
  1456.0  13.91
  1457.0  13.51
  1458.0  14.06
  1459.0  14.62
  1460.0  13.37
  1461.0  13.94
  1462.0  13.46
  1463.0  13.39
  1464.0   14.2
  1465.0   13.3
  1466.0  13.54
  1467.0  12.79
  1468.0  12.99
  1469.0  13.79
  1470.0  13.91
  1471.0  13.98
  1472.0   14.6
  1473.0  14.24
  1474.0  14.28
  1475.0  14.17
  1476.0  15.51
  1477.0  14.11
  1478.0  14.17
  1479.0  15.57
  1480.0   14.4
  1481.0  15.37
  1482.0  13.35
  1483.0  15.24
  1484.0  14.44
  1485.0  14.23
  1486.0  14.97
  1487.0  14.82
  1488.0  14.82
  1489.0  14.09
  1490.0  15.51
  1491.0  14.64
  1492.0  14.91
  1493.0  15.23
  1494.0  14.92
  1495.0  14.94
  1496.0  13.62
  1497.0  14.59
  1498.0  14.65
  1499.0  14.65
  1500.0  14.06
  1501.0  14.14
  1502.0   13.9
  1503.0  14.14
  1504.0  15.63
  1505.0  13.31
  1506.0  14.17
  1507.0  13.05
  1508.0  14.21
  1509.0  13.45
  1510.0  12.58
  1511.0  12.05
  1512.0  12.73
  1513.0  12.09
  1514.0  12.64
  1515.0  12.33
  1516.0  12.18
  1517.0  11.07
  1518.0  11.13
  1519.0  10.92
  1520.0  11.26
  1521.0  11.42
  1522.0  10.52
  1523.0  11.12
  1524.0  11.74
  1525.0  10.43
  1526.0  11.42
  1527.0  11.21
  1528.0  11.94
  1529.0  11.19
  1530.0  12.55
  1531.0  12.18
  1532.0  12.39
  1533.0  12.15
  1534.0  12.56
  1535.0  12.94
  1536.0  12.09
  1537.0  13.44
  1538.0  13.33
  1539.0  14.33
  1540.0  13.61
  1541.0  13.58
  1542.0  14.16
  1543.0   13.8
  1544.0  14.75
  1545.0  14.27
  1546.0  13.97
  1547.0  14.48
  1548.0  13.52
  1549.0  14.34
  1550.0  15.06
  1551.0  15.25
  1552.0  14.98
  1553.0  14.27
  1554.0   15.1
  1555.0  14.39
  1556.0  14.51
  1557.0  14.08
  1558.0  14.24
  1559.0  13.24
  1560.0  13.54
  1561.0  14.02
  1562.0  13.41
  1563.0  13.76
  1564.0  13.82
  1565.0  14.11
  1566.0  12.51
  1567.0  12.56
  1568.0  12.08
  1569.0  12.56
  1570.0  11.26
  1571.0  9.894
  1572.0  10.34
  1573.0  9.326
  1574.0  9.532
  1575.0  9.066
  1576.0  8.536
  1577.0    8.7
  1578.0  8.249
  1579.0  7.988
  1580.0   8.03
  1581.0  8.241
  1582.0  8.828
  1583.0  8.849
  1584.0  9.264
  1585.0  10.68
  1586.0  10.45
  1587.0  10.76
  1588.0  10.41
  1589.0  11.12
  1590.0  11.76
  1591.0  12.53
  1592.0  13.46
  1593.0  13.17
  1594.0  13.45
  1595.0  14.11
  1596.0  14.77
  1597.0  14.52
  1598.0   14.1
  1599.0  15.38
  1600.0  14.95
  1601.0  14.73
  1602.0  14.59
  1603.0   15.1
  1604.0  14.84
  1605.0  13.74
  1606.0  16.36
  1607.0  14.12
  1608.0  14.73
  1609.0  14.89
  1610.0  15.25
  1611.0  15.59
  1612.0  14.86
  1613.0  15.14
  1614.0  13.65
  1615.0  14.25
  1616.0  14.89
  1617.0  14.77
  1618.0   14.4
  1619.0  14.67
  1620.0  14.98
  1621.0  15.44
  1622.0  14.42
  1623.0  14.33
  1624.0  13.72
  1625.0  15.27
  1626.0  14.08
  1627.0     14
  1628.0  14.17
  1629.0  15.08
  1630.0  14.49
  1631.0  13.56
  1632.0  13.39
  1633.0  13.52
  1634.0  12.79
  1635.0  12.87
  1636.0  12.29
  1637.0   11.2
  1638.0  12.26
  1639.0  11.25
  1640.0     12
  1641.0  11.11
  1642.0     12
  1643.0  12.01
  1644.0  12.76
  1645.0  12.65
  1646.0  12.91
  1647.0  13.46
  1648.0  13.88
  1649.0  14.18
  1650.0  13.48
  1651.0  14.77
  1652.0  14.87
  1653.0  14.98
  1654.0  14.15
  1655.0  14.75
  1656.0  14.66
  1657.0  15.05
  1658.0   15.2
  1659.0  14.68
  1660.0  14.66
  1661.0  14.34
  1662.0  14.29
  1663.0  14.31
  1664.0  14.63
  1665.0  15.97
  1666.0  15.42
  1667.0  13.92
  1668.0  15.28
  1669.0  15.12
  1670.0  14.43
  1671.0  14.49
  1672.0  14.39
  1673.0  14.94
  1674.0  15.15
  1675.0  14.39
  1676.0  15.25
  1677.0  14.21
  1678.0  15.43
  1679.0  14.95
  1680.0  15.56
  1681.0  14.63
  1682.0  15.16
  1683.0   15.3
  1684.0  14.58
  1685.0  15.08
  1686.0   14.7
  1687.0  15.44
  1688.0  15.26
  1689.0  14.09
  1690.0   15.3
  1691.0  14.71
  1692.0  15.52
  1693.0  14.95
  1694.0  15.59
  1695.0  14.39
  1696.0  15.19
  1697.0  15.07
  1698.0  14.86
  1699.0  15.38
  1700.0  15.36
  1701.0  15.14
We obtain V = 0.426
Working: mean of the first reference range 14.4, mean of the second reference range 13.4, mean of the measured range 9.3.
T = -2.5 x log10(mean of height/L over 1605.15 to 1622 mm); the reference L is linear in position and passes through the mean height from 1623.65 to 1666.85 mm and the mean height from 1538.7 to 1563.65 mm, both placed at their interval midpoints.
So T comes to -0.07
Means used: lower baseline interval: 14.2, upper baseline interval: 13.7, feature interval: 14.8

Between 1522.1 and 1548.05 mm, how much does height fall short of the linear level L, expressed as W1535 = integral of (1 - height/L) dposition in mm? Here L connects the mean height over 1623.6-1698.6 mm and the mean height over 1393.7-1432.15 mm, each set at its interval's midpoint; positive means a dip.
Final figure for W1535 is 2.9 mm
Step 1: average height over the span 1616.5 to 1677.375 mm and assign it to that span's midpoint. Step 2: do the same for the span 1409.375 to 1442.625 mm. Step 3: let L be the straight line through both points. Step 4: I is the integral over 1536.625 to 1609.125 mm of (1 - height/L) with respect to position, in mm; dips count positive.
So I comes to 7.5 mm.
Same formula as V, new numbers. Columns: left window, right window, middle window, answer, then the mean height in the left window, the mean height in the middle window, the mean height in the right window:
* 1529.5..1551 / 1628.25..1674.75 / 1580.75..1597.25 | 0.18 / 13.5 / 11.6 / 13.9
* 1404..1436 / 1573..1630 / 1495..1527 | 0.08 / 14.6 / 12.8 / 13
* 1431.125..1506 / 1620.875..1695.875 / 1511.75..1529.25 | 0.24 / 14.4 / 11.5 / 14.2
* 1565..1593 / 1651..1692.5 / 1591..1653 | -0.13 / 10.4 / 14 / 14.9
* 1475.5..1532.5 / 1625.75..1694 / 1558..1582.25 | 0.23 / 13.4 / 11.1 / 14.2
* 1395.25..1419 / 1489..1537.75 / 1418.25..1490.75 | -0.05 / 14.6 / 14.4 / 12.9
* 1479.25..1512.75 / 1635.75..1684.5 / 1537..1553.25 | 0.00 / 14.3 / 14.2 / 14.1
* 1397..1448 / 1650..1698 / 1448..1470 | 0.05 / 14.6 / 14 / 14.9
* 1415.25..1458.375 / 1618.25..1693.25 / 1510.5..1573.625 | 0.13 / 14.6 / 12.8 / 14.2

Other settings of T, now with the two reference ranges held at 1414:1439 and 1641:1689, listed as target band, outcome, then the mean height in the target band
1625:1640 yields 0.10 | 13.2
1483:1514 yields 0.03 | 14.1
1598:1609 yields -0.02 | 14.8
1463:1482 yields 0.04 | 14.1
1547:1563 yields 0.02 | 14.3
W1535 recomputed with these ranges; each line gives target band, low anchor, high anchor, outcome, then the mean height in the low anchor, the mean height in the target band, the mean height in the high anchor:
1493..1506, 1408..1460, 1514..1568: -0.73 mm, 14.6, 14.4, 13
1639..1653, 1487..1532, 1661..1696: 1.41 mm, 13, 13.1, 14.9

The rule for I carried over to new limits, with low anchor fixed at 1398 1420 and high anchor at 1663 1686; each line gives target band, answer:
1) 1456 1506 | 1.4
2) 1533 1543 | 1.0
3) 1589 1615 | 0.9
